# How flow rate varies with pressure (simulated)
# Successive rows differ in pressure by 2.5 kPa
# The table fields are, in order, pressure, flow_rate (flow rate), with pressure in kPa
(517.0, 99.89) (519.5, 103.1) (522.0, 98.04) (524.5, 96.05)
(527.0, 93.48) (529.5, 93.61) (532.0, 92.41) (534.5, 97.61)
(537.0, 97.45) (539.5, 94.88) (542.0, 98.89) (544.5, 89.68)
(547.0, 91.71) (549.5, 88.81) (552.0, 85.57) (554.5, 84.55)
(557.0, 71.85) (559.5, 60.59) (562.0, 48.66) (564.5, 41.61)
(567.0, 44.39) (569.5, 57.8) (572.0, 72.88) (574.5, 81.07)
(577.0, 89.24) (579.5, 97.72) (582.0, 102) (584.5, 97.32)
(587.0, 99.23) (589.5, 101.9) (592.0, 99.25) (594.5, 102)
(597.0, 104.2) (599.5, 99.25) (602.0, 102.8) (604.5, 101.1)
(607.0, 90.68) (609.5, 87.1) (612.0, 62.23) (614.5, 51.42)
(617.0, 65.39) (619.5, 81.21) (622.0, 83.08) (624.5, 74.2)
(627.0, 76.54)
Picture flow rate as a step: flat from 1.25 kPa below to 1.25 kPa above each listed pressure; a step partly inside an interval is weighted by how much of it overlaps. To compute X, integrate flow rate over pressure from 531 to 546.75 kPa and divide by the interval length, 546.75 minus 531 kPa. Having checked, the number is 95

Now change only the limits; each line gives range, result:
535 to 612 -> 85.9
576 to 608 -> 99.1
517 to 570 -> 83.2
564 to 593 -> 82.9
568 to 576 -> 70.3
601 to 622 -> 80.1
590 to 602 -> 101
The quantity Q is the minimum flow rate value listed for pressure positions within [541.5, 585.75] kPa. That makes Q 41.61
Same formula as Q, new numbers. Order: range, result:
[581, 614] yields 62.23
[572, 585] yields 72.88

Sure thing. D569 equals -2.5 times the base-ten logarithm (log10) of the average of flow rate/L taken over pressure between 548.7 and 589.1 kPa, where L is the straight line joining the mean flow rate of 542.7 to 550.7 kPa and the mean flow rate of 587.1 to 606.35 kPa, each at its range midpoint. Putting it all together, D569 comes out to 0.236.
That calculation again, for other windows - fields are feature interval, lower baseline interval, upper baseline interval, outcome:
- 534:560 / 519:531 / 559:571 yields -0.232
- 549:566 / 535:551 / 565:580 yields 0.228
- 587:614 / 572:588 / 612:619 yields -0.248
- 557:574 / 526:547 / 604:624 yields 0.473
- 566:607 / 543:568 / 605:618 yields -0.249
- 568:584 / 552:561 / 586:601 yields 0.064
